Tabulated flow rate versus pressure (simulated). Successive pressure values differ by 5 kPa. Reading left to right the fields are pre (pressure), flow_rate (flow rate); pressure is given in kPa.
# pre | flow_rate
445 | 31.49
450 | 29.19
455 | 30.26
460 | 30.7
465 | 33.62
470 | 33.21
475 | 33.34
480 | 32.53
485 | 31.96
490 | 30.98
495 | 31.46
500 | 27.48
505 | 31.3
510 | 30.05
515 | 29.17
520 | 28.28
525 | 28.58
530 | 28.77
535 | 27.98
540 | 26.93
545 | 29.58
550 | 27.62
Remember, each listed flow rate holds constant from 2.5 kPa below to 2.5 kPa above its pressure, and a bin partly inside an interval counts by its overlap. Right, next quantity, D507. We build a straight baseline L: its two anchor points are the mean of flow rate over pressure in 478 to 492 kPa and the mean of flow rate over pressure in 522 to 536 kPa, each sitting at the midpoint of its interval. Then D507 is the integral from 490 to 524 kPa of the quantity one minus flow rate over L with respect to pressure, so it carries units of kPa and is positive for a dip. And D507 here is 0.5 kPa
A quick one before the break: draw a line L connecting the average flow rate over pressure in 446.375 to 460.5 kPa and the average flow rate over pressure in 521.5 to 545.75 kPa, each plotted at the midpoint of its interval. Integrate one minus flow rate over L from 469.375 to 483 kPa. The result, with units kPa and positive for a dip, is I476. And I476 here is -1.56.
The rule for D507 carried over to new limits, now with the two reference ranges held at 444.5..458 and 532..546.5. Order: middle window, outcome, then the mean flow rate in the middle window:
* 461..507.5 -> -3.7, 31.7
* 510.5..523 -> -0.1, 28.9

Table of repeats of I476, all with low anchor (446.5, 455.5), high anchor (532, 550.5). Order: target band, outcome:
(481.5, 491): -0.82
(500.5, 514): -0.61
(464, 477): -1.74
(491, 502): -0.31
